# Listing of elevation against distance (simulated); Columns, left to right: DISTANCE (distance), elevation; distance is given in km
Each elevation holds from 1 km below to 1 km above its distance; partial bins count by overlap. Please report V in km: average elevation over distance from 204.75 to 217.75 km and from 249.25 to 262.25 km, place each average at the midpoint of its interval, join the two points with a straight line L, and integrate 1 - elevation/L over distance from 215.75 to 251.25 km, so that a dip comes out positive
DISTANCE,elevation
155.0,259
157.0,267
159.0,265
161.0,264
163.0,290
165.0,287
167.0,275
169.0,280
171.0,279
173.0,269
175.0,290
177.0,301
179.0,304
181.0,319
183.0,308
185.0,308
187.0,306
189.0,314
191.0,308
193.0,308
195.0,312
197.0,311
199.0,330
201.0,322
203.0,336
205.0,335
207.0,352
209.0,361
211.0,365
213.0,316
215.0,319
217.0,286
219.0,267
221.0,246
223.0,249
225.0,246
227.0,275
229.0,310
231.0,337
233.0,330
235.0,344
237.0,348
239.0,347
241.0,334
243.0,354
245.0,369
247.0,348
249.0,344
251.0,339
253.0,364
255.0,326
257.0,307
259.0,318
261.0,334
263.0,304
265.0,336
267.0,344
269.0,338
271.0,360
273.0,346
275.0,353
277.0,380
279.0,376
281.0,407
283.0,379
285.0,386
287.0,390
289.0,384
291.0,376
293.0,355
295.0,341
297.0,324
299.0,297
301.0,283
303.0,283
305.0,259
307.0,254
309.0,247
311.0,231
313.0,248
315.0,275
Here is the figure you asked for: 1.9 km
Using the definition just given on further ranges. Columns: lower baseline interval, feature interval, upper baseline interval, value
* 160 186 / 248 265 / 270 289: 1.3 km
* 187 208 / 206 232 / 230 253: 2.4 km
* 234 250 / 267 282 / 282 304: -0.8 km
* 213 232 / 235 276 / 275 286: -0.3 km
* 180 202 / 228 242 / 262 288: 0.1 km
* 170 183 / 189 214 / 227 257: -1.4 km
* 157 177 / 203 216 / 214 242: -2.0 km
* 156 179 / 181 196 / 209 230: -1.3 km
